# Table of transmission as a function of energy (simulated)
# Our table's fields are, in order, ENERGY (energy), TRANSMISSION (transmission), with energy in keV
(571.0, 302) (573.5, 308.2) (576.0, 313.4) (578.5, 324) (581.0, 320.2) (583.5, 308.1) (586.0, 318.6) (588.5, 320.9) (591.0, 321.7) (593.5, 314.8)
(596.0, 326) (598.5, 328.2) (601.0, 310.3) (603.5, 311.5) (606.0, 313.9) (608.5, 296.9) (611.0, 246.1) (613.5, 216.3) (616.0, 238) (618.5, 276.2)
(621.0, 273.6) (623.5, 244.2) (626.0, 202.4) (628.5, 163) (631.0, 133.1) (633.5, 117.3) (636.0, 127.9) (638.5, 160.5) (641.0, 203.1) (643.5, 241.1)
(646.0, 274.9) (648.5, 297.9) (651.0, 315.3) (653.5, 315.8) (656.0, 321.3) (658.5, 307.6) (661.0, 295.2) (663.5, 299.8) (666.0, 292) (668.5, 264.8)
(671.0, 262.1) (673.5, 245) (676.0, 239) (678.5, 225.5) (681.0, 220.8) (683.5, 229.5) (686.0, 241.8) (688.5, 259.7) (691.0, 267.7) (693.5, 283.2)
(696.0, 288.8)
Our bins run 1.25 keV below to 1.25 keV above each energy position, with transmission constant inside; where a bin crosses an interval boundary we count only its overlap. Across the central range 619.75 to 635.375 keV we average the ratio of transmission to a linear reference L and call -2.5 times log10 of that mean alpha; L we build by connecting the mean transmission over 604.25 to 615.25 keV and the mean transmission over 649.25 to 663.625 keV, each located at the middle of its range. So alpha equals 0.45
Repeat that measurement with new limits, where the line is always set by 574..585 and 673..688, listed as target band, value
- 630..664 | 0.068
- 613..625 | 0.135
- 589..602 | -0.061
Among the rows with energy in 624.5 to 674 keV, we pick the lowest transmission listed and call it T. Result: 117.3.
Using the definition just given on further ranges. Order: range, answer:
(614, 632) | 133.1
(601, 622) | 216.3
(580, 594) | 308.1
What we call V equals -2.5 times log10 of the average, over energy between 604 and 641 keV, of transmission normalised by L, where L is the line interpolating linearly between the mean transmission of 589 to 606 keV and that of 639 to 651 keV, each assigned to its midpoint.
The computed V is 0.31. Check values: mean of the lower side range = 318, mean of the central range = 217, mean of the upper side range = 255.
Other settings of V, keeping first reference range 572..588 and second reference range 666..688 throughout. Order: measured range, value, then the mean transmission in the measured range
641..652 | -0.02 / 273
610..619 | 0.20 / 241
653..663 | -0.19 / 309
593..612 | -0.03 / 306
